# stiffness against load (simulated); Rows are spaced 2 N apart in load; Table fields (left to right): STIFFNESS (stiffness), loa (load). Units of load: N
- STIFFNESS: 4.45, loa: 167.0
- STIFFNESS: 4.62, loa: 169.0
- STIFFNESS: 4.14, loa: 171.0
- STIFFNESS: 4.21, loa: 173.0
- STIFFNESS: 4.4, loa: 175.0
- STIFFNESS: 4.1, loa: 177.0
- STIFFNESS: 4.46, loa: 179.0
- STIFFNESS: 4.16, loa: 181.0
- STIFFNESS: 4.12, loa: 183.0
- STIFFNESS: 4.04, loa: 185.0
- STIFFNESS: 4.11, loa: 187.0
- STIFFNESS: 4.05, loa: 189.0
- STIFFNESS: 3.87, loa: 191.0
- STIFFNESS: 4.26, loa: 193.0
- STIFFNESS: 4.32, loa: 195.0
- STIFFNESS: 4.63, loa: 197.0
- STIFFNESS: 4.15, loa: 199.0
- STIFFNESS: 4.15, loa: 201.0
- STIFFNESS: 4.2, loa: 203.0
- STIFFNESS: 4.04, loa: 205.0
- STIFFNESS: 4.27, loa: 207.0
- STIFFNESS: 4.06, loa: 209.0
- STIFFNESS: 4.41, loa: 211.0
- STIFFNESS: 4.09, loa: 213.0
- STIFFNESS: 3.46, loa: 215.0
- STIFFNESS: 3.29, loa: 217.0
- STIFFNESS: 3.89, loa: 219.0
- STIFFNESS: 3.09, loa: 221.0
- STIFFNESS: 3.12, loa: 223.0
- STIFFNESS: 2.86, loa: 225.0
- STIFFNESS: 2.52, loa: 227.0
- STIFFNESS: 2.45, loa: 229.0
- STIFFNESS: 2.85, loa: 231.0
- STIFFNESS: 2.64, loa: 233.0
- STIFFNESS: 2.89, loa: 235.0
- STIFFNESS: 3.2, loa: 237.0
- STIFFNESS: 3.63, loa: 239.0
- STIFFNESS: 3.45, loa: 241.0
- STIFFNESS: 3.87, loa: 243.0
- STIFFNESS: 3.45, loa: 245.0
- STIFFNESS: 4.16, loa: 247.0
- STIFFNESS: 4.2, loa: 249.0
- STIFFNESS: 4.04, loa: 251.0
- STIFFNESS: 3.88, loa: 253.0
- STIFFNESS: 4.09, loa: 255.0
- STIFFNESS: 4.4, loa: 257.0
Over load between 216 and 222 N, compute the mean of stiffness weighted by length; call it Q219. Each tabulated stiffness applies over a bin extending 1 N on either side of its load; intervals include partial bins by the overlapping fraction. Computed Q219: 3.42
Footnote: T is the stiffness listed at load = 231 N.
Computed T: 2.85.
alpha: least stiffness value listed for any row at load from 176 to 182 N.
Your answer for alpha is 4.1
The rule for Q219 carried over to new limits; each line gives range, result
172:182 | 4.27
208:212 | 4.23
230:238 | 2.9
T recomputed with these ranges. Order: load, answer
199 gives 4.15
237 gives 3.2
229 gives 2.45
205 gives 4.04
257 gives 4.4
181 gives 4.16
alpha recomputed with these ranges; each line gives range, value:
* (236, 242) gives 3.2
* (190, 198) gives 3.87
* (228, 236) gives 2.45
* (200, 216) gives 3.46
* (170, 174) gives 4.14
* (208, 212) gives 4.06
